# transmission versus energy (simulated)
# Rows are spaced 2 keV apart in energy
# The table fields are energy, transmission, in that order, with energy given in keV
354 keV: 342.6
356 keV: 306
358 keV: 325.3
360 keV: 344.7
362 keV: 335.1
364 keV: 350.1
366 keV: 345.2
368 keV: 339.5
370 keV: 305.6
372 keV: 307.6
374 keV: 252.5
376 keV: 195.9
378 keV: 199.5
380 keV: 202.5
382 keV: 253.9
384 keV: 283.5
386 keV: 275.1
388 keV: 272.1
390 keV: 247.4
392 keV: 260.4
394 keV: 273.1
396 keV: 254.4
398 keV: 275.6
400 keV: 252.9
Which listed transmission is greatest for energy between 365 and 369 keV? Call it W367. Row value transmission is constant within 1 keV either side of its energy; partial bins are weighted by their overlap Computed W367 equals 345.2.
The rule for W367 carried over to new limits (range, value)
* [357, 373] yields 350.1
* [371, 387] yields 307.6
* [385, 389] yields 275.1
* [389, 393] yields 260.4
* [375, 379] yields 199.5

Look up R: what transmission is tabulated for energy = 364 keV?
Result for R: 350.1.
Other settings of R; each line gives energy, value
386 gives 275.1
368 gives 339.5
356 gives 306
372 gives 307.6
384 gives 283.5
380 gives 202.5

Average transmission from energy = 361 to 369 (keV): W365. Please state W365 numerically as 342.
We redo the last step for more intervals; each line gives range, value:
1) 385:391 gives 265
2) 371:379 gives 239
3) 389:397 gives 259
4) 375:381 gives 199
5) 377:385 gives 235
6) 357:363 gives 335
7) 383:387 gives 279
